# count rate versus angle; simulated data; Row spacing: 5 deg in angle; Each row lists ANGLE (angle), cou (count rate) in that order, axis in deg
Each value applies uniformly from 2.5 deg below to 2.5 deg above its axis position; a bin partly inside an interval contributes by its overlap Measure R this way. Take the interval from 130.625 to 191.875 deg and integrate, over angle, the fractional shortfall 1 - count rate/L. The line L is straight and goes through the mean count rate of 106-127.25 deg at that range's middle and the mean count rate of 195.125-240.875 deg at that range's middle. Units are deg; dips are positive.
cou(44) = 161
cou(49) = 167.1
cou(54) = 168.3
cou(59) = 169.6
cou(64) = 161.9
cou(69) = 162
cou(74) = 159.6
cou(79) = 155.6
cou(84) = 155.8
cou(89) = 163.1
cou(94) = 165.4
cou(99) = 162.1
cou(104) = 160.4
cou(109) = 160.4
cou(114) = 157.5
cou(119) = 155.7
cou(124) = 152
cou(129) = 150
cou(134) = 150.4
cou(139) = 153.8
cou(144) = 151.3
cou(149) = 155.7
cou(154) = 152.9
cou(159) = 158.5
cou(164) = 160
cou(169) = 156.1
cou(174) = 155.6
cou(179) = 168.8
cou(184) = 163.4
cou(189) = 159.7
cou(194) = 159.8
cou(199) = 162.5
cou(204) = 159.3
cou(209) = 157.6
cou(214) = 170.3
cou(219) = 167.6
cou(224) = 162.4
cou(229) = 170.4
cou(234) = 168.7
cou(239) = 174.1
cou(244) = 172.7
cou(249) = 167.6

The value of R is 1.26 deg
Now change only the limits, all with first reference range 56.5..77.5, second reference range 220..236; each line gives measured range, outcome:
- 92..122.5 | 0.8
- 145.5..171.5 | 1.4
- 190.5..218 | 0.7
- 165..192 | 0.8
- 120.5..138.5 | 1.4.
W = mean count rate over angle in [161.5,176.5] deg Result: 157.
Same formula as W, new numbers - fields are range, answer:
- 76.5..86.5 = 156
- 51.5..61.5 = 169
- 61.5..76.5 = 161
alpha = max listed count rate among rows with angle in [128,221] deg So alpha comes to 170.3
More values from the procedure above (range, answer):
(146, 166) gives 160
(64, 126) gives 165.4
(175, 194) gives 168.8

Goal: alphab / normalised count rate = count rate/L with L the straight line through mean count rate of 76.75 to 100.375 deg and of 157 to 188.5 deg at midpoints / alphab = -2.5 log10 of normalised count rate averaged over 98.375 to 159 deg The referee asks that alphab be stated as 0.04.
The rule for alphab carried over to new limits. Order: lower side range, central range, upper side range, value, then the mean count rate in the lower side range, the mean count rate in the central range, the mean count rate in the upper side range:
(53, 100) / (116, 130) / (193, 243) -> 0.07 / 162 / 153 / 166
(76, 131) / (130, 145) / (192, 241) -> 0.06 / 158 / 152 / 165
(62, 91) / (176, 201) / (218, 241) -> 0.02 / 160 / 163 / 169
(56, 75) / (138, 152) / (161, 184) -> 0.05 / 164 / 154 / 160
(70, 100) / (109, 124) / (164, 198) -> 0.03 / 160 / 156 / 161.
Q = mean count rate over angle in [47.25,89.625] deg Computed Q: 162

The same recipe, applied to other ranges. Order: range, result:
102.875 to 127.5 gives 157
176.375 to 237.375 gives 164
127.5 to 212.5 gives 158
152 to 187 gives 159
